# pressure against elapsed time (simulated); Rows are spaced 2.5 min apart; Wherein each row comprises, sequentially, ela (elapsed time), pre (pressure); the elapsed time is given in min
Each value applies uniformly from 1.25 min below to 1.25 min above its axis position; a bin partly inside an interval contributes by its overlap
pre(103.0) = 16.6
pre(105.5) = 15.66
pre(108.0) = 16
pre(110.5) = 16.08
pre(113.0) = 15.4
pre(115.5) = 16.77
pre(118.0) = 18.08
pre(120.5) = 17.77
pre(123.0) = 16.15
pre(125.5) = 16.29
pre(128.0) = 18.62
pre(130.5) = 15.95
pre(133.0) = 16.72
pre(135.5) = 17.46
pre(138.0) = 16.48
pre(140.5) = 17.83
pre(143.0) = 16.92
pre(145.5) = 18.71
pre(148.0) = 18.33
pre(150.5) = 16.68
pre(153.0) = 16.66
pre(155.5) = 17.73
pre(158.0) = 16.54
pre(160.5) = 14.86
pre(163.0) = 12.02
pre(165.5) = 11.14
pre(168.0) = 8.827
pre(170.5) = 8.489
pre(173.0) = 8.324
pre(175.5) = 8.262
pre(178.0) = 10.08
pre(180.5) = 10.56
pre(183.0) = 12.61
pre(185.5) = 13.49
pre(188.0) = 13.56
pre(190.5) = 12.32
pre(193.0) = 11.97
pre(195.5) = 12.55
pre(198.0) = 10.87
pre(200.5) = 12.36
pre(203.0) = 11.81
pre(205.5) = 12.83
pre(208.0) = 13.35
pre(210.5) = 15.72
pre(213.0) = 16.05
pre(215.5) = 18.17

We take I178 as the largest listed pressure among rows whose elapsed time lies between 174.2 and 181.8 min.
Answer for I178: 10.56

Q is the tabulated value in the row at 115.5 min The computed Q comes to 16.77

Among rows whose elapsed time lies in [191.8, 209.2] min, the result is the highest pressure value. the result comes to 13.35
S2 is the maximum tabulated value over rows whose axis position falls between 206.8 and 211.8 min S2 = 15.72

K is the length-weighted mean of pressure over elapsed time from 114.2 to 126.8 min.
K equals 17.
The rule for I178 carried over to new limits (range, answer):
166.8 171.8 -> 8.827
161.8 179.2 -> 12.02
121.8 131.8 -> 18.62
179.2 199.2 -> 13.56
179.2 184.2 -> 12.61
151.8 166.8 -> 17.73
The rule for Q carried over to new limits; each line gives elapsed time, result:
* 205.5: 12.83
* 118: 18.08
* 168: 8.827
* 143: 16.92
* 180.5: 10.56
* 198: 10.87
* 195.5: 12.55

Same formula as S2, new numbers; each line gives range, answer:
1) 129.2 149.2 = 18.71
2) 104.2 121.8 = 18.08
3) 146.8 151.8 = 18.33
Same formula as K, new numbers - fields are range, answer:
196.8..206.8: 12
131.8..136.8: 17.1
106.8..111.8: 16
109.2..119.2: 16.6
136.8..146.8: 17.5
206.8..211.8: 14.6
